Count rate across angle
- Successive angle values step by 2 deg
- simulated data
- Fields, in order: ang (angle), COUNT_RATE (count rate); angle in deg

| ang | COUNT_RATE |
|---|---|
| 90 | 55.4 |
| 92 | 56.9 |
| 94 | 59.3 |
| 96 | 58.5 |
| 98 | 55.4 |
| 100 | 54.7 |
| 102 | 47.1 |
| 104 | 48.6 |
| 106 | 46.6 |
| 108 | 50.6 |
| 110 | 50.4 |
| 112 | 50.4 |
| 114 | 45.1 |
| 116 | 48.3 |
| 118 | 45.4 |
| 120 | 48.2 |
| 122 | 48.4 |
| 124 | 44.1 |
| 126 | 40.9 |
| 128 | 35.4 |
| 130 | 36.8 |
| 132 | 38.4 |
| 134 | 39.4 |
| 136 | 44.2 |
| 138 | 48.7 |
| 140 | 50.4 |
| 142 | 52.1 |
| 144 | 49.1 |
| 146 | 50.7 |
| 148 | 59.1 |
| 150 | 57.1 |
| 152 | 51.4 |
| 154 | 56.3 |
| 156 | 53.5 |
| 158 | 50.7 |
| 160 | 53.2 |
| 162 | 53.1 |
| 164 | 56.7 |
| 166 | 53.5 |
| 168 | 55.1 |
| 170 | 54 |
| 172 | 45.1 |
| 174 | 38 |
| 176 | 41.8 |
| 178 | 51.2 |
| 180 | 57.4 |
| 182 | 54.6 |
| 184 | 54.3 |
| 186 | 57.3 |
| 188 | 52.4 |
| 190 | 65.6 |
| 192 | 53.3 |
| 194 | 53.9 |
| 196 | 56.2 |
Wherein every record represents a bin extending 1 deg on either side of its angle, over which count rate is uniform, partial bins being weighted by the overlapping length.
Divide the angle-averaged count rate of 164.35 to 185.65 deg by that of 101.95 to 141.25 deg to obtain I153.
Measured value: 1.12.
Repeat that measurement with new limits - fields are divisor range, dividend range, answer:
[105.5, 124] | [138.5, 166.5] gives 1.11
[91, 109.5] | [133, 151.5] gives 0.95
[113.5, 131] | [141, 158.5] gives 1.23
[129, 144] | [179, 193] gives 1.26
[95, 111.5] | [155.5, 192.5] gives 1.02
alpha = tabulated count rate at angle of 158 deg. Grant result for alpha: 50.7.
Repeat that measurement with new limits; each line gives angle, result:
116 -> 48.3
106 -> 46.6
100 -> 54.7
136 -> 44.2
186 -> 57.3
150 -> 57.1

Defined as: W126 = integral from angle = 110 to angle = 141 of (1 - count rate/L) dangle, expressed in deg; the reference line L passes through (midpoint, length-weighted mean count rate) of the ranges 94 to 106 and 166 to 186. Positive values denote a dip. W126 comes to 4.56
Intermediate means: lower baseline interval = 52.9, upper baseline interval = 50.7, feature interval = 44.5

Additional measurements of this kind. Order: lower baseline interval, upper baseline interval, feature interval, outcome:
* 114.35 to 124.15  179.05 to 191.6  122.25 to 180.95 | 3.35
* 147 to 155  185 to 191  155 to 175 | 1.97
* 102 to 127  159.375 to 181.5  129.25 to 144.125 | 1.20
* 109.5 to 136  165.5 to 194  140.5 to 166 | -2.68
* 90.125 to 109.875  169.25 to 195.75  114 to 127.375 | 1.86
